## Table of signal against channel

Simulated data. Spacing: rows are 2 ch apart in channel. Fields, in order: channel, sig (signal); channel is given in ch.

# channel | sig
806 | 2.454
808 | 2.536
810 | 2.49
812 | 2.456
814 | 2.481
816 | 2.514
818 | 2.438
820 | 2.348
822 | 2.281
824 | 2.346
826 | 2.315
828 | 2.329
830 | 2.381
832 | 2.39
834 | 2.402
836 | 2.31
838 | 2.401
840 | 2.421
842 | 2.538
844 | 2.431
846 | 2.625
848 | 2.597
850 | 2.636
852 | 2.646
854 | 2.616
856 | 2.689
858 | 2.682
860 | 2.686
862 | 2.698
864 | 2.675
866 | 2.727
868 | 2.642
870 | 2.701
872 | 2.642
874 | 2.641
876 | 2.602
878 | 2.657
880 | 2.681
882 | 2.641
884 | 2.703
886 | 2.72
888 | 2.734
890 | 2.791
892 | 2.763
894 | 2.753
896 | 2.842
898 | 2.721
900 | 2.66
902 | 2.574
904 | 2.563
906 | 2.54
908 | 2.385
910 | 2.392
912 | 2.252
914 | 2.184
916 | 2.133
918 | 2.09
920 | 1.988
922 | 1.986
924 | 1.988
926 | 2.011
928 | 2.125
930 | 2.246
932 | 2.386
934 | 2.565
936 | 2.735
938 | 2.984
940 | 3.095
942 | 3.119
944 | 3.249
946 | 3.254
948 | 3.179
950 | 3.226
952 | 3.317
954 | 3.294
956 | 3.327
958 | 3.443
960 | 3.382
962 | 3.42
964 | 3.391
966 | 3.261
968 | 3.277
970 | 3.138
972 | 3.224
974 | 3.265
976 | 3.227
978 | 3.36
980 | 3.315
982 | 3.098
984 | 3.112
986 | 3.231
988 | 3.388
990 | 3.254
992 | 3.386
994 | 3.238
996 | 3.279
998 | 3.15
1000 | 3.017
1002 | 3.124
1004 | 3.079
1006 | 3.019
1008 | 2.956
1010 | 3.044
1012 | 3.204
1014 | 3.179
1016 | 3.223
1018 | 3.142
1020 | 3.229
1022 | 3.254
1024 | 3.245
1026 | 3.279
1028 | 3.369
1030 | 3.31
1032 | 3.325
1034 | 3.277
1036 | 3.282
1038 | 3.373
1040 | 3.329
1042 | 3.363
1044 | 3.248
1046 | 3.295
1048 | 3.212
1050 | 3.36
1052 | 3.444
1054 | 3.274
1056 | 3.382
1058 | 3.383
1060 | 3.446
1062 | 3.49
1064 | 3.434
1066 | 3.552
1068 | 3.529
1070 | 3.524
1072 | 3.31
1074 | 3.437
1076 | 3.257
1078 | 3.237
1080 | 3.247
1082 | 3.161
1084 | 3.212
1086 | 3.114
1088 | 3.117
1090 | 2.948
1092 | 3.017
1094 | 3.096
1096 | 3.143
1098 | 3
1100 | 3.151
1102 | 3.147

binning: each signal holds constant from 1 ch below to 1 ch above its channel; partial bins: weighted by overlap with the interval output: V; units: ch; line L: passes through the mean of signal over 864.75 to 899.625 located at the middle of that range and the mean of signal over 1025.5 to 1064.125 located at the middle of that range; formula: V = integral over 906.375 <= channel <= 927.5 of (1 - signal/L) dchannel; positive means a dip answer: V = 5.1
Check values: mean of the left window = 2.7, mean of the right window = 3.34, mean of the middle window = 2.15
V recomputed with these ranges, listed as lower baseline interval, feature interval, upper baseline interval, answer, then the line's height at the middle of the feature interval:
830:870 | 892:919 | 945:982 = 4.0 ch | 2.92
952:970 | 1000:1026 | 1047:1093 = 1.4 ch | 3.32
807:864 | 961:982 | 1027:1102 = -2.2 ch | 2.96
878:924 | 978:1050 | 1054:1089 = -4.1 ch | 3.06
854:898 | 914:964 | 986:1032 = 2.9 ch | 2.94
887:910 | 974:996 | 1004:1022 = -1.8 ch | 3.01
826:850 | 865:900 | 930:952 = -0.5 ch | 2.67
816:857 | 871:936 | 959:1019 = 7.2 ch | 2.79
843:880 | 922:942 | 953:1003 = 3.7 ch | 3.02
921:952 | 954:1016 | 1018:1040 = -4.7 ch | 3.01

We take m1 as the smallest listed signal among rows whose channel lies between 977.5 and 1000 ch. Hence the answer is 3.017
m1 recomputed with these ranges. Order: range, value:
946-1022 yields 2.956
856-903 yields 2.574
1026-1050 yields 3.212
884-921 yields 1.988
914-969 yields 1.986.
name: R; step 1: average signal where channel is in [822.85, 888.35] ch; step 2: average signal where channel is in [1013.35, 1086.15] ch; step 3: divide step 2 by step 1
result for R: 1.3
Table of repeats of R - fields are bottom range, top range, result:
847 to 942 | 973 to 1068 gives 1.28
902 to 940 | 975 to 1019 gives 1.36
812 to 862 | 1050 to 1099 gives 1.32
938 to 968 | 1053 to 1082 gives 1.03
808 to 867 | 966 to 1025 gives 1.28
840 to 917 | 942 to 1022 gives 1.24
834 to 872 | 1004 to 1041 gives 1.24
